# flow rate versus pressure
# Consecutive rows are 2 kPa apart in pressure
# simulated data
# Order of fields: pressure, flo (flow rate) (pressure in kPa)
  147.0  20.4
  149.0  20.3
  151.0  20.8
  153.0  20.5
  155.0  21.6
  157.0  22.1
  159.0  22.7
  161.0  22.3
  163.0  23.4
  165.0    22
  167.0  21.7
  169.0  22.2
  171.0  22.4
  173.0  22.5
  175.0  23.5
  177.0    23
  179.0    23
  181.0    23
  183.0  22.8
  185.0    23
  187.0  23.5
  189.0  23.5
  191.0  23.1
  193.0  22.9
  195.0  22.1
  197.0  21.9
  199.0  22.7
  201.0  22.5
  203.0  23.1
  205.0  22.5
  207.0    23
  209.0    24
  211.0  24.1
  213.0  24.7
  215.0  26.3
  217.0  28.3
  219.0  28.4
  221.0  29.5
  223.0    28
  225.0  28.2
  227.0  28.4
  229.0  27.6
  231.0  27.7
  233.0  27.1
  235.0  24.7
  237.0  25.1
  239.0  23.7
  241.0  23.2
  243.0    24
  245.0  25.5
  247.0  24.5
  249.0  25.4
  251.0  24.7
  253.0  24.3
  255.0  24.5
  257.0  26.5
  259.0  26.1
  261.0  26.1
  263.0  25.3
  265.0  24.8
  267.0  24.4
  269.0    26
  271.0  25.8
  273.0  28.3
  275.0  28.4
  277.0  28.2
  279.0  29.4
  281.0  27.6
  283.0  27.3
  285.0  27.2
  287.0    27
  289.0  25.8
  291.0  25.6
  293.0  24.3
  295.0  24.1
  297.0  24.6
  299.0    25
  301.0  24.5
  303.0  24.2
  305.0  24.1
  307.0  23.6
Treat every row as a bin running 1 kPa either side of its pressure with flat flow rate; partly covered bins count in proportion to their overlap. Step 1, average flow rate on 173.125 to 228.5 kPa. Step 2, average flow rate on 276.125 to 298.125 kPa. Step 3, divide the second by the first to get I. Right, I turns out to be 1.08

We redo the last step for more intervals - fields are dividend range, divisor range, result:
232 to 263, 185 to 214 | 1.08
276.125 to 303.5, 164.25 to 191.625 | 1.14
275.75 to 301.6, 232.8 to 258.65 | 1.06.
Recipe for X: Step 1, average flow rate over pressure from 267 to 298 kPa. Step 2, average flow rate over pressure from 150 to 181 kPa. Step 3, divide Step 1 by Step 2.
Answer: 1.2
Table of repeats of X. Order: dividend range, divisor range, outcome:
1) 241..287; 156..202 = 1.15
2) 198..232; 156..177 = 1.15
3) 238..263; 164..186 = 1.10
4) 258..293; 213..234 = 0.96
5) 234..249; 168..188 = 1.07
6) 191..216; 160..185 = 1.03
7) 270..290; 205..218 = 1.11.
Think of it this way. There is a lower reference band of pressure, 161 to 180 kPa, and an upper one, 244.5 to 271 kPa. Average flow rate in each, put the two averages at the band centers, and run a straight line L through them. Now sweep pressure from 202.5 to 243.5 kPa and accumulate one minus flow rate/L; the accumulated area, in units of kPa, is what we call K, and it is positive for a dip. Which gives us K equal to -2.78 kPa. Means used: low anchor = 22.6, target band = 25.8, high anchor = 25.3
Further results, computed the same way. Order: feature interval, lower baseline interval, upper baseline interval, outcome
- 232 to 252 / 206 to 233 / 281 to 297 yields 1.3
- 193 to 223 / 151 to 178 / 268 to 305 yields -1.1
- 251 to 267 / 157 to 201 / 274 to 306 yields -0.1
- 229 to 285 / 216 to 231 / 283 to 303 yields 1.9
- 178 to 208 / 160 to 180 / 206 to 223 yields 1.9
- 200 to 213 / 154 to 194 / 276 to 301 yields 0.2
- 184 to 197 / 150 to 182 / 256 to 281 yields 0.2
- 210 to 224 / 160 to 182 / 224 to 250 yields -1.2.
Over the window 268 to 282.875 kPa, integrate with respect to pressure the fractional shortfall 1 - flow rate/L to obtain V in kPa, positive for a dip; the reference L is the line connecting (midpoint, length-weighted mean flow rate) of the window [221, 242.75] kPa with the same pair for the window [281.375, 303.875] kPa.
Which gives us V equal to -1.1 kPa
